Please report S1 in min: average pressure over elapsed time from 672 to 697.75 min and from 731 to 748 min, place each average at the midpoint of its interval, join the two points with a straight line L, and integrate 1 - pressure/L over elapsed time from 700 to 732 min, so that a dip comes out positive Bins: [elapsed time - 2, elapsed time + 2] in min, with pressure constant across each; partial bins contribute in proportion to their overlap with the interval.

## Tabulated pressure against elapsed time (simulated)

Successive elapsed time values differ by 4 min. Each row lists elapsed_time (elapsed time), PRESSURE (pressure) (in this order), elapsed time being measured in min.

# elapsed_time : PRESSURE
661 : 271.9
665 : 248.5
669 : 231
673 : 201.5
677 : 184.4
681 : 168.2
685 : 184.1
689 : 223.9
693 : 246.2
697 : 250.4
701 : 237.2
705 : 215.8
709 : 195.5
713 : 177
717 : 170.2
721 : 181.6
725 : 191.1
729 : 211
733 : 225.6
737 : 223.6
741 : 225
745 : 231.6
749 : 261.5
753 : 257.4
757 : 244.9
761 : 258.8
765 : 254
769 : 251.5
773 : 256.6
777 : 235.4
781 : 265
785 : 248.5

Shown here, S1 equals 3.2 min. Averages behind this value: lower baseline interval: 207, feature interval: 197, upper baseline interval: 229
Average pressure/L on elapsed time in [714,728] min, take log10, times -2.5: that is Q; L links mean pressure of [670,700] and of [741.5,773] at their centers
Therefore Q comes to 0.25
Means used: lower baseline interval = 210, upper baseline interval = 250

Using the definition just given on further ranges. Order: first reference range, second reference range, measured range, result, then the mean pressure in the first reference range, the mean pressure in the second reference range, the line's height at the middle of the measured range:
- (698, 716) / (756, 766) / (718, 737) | 0.11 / 207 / 253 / 224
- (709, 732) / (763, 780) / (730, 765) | -0.09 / 189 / 250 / 221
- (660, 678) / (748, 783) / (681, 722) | 0.14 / 227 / 254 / 236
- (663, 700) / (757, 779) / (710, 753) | 0.12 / 216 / 251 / 236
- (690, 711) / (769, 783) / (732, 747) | 0.07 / 229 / 252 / 241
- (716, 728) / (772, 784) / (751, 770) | -0.10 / 184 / 252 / 231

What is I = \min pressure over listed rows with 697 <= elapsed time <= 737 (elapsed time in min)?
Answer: 170.2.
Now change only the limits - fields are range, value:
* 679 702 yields 168.2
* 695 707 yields 215.8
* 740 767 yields 225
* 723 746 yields 191.1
